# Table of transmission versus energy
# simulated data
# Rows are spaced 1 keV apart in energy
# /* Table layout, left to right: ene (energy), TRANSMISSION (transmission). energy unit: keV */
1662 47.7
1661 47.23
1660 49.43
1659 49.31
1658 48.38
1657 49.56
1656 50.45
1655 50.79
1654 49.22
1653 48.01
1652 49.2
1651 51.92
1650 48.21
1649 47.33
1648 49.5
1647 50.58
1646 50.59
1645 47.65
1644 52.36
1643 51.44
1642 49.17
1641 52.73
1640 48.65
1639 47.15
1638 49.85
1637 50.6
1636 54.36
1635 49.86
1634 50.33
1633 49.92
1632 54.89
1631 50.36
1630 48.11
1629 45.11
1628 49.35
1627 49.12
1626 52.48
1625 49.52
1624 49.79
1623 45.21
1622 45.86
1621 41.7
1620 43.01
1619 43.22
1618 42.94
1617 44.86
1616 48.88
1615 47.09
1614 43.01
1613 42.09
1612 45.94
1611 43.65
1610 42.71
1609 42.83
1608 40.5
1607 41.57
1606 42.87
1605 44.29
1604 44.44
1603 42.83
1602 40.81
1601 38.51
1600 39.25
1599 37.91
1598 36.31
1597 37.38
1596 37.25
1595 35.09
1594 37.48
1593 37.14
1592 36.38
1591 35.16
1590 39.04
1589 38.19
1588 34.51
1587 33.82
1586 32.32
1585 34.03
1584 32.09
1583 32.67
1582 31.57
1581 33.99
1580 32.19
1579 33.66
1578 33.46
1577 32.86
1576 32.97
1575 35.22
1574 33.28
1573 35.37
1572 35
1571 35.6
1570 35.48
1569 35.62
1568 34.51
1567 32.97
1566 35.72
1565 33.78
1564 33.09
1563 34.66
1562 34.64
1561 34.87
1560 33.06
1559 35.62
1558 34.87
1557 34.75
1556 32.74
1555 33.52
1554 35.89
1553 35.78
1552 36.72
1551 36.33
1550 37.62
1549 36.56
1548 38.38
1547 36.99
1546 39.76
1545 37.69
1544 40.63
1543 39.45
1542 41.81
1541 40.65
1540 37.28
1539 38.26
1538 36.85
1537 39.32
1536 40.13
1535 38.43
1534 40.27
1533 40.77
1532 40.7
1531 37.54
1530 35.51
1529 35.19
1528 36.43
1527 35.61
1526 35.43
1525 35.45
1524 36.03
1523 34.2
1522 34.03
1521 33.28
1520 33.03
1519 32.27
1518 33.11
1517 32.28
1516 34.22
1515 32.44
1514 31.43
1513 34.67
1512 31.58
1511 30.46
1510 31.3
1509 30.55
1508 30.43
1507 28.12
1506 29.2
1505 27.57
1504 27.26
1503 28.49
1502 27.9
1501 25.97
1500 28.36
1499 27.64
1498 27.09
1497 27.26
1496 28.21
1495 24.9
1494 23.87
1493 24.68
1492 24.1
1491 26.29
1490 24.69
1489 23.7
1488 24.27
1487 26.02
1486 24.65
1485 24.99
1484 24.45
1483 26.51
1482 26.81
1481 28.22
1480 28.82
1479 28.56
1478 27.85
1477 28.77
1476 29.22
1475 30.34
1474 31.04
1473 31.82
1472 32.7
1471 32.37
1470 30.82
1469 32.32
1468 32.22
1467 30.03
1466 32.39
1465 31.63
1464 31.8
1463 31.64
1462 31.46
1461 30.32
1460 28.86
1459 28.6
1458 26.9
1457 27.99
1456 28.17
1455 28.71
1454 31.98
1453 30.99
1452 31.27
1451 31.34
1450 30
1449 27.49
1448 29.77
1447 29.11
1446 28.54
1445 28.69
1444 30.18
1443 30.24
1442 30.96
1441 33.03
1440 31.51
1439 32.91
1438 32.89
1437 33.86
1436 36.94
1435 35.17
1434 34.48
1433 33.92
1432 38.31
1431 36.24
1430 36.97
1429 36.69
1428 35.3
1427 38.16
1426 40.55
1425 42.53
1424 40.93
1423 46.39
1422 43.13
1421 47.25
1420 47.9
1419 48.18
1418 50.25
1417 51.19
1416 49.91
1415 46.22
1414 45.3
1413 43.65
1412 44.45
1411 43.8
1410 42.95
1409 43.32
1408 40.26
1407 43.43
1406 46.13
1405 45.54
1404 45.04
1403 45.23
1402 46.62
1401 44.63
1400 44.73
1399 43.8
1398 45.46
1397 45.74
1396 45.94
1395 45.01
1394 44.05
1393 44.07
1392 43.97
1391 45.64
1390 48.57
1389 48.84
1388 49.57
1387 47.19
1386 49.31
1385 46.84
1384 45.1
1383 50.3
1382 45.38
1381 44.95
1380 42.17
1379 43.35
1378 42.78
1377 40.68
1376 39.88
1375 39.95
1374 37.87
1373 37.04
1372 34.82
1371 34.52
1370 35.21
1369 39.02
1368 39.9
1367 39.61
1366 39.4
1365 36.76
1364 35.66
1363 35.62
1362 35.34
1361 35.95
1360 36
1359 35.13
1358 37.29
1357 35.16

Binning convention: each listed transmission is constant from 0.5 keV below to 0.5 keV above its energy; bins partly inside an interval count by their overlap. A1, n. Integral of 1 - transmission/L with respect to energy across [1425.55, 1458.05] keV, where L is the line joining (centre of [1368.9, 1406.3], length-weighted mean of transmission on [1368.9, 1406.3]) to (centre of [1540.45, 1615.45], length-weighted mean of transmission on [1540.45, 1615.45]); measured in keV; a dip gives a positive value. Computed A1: 7.3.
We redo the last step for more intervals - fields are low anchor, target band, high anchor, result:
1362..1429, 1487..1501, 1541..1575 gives 4.70 keV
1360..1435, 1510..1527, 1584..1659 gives 4.05 keV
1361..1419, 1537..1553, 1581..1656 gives 2.06 keV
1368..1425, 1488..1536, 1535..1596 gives 8.72 keV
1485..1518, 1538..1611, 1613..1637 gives 5.33 keV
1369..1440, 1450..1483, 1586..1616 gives 9.20 keV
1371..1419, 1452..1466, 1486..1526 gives 2.25 keV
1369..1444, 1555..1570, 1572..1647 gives 2.80 keV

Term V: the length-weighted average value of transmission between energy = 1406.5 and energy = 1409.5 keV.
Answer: 42.3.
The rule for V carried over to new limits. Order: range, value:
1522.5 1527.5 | 35.3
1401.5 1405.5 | 45.6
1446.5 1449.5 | 28.8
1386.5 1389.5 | 48.5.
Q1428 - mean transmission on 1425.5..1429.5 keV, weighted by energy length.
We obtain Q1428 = 37.7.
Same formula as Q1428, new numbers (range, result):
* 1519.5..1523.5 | 33.6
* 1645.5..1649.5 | 49.5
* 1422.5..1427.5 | 41.7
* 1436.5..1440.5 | 32.8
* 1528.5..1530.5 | 35.3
